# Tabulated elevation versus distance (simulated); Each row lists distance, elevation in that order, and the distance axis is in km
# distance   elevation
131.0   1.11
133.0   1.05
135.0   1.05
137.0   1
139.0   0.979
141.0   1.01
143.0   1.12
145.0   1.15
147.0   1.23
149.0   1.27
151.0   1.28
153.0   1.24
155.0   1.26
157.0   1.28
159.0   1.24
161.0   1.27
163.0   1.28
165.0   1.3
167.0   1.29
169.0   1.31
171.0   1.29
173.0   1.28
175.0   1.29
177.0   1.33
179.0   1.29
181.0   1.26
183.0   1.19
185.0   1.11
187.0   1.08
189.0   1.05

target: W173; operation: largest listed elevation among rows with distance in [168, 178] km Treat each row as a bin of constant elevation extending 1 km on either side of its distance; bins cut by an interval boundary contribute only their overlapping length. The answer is 1.33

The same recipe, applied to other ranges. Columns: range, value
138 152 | 1.28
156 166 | 1.3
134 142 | 1.05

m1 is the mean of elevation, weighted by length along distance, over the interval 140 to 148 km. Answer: 1.13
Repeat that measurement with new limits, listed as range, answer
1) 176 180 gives 1.31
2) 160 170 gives 1.29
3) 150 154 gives 1.26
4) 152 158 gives 1.26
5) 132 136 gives 1.05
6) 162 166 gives 1.29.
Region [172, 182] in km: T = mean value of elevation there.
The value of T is 1.29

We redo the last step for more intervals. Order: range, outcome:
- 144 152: 1.23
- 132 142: 1.02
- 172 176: 1.29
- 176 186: 1.24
